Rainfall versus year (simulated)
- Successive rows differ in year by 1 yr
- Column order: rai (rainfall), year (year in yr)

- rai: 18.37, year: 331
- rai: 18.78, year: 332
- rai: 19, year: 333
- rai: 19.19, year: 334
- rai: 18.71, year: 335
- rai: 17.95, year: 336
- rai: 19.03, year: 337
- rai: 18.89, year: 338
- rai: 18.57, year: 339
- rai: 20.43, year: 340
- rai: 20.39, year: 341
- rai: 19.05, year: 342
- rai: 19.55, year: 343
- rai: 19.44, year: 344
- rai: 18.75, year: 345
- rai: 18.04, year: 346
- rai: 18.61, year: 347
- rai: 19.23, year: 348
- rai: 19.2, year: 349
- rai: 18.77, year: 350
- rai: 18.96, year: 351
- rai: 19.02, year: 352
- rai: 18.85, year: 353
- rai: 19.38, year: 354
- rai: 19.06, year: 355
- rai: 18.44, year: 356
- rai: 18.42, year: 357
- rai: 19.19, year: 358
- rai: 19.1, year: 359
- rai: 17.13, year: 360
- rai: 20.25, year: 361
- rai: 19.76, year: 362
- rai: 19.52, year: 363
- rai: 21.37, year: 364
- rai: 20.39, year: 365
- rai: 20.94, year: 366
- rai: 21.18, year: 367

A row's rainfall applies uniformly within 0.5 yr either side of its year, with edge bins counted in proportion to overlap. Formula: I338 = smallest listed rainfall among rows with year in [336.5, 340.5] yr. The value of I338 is 18.57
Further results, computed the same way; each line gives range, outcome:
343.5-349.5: 18.04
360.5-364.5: 19.52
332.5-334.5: 19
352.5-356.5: 18.44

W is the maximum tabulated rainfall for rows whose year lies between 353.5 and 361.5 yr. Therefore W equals 20.25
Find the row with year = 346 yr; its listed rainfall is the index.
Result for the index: 18.04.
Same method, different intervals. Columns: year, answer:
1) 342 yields 19.05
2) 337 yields 19.03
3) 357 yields 18.42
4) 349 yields 19.2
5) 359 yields 19.1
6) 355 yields 19.06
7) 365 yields 20.39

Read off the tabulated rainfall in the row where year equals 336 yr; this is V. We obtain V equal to 17.95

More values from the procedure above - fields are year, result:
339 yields 18.57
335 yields 18.71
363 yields 19.52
